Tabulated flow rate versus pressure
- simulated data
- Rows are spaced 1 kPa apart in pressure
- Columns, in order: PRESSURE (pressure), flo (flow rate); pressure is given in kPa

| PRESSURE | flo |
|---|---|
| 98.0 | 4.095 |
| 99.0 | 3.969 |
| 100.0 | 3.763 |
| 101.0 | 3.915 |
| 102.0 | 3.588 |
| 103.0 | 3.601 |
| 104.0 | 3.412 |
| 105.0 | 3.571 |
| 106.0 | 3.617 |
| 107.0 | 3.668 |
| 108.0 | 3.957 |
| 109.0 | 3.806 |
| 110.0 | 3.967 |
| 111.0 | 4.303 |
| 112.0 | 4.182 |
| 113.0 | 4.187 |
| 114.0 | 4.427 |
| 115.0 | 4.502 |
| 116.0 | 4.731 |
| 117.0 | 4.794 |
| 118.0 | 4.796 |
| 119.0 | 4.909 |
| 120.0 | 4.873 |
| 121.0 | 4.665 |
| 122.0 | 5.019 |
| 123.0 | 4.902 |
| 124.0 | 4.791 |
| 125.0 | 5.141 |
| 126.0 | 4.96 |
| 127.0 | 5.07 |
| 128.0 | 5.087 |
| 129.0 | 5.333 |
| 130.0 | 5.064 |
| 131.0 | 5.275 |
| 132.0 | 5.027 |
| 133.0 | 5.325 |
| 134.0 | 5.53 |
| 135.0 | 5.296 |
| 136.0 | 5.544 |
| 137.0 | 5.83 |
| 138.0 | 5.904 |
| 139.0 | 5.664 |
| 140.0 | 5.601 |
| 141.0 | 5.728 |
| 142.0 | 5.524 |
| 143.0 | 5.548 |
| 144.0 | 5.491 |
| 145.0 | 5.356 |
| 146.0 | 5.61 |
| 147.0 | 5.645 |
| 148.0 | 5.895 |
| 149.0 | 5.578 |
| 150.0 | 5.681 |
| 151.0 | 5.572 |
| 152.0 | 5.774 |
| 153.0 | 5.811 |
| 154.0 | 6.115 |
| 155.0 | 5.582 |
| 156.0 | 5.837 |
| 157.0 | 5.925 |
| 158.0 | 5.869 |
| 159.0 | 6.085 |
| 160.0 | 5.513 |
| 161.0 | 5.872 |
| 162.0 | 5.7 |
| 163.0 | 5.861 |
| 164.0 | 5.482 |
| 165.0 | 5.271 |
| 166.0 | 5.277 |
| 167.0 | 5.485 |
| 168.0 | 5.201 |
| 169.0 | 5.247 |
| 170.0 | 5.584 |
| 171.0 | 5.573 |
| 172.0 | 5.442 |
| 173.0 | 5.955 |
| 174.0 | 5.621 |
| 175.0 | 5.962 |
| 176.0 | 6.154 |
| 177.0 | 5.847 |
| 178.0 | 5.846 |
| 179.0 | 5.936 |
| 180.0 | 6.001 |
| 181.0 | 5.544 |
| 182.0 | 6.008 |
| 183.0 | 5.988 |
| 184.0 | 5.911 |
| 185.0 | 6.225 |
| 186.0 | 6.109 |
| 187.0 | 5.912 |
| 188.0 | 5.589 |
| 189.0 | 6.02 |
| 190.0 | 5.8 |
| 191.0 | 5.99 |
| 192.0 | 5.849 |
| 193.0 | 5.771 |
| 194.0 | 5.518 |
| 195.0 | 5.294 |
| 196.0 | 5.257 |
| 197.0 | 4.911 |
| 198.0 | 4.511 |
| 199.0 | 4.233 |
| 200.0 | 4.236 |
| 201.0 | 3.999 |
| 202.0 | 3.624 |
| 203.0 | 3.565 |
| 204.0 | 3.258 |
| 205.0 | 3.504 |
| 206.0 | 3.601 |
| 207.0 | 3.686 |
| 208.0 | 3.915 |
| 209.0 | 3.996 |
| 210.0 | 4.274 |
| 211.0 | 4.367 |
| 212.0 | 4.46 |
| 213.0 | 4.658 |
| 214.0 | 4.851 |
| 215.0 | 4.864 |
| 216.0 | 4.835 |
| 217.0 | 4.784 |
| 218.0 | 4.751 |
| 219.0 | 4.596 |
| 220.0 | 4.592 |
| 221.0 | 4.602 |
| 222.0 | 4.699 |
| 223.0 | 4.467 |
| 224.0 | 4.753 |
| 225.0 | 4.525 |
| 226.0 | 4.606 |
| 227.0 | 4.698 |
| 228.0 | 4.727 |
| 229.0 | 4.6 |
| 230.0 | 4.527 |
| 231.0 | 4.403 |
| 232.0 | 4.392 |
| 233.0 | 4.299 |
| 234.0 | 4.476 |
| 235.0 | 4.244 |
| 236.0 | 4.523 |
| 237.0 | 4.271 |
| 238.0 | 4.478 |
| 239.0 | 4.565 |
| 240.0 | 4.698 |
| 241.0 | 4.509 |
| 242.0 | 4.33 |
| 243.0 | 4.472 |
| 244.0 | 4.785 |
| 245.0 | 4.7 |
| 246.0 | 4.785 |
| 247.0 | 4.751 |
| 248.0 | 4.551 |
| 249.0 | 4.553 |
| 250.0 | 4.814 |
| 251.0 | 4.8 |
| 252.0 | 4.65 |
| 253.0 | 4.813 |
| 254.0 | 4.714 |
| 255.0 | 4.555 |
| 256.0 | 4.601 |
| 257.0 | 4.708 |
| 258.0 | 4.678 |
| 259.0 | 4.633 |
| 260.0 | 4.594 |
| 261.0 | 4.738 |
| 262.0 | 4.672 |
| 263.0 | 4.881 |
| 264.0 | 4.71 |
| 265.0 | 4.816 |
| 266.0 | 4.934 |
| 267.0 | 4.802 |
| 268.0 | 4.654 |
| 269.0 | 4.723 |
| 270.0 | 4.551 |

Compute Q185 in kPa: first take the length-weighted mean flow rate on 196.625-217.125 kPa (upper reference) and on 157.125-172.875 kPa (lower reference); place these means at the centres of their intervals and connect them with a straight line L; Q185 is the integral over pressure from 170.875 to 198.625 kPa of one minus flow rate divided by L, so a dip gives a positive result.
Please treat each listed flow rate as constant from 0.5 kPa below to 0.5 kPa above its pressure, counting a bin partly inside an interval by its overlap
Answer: -4.6 kPa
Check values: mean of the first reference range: 5.58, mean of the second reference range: 4.18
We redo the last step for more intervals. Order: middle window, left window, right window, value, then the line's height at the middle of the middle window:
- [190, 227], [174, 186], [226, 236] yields 4.1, 5.13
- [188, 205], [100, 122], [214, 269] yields -1.4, 4.48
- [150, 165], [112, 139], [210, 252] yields -2.7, 4.9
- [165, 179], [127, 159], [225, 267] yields -0.8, 5.31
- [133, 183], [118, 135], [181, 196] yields -2.2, 5.45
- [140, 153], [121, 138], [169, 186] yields -0.5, 5.43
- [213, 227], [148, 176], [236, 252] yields 0.7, 4.92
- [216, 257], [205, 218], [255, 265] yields -0.7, 4.52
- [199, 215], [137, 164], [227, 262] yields 3.2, 5.04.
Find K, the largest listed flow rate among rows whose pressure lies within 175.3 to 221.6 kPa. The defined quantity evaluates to 6.225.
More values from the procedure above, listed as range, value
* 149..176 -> 6.154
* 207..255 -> 4.864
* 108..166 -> 6.115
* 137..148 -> 5.904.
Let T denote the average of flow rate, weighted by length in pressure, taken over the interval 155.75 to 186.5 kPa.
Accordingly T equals 5.75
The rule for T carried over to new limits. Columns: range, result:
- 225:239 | 4.48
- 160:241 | 4.98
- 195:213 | 4.13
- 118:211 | 5.32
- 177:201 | 5.56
